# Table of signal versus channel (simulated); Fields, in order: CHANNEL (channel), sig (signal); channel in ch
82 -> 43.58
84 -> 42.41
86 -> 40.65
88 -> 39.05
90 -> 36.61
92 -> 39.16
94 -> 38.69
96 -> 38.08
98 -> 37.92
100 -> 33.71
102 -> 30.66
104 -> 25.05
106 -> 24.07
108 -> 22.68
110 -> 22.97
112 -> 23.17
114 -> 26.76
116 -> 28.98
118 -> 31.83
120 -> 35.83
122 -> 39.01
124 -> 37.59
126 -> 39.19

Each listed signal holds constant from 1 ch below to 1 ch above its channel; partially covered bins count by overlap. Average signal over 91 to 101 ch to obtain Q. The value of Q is 37.5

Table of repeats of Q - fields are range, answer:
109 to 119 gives 26.7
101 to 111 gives 25.1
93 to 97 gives 38.4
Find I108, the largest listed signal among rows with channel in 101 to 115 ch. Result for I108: 30.66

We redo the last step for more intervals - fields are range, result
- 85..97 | 40.65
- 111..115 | 26.76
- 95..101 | 38.08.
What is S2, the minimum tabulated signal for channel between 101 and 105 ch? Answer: 25.05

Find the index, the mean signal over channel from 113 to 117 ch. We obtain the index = 27.9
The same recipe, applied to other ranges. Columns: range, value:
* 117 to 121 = 33.8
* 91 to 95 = 38.9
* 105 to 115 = 23.9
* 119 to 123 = 37.4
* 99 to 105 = 29.8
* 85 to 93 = 38.9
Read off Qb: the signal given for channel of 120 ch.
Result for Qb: 35.83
